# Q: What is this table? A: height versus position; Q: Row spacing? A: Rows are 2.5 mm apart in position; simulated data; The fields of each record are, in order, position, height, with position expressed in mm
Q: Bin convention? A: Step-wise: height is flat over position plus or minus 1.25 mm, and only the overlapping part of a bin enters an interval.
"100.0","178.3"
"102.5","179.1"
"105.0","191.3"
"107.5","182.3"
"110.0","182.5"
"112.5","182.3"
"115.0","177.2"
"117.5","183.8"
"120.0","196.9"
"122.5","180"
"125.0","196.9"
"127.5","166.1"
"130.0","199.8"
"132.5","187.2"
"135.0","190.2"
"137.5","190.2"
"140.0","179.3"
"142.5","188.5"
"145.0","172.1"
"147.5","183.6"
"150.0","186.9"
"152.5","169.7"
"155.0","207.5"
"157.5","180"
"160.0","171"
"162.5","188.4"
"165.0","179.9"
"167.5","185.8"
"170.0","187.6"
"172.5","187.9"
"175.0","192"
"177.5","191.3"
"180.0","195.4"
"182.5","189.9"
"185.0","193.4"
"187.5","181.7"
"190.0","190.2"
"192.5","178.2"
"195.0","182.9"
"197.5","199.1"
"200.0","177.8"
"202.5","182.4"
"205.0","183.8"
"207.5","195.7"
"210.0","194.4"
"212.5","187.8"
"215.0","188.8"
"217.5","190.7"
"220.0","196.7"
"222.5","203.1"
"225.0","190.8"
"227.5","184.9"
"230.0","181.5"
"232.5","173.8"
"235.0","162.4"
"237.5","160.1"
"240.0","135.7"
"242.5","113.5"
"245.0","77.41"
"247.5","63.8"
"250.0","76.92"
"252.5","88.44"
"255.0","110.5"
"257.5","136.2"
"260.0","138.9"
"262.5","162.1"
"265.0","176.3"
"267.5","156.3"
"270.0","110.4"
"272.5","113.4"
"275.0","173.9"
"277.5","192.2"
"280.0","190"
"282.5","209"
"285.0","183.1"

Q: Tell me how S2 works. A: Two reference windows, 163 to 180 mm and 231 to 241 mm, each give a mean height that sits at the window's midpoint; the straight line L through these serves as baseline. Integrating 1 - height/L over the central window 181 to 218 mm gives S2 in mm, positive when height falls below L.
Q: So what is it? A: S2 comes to -2.62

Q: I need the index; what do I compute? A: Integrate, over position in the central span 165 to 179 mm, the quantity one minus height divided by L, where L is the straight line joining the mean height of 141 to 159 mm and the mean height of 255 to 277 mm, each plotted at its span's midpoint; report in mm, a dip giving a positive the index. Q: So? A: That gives -0.9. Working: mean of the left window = 184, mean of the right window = 146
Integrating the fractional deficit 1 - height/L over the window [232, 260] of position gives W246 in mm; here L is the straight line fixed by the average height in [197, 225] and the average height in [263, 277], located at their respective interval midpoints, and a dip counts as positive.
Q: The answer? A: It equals 8.3 mm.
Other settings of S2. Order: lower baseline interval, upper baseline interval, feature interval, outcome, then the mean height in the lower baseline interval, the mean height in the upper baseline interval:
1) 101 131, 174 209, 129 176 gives 0.20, 185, 188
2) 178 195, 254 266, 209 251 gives 1.51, 188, 145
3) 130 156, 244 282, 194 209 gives -2.53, 186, 133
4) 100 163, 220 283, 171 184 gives -1.61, 184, 148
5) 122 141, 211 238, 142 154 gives 0.38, 187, 184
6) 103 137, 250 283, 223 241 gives -1.83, 186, 146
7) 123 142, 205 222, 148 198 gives 0.75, 187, 192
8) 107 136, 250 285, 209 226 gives -3.33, 185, 149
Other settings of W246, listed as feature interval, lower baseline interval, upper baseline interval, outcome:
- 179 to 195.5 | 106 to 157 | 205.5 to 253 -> -1.75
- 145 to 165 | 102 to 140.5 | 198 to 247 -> -0.23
